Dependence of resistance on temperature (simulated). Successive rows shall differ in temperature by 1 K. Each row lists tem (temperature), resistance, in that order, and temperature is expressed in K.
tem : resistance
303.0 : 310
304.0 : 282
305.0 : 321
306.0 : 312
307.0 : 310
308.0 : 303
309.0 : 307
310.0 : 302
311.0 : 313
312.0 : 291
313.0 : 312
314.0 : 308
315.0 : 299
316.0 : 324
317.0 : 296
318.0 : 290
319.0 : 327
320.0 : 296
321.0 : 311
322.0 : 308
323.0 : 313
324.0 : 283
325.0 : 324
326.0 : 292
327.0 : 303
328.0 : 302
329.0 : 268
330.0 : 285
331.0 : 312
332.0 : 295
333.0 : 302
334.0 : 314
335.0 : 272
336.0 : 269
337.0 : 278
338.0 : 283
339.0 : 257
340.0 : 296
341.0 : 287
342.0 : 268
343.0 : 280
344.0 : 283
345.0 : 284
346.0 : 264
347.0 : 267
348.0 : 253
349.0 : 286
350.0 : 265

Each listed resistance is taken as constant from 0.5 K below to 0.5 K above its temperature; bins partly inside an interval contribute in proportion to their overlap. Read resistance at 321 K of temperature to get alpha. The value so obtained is 311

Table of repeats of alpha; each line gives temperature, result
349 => 286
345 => 284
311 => 313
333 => 302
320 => 296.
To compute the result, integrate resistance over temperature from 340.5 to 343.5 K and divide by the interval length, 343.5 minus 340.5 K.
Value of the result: 278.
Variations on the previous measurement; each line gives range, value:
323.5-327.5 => 300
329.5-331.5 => 298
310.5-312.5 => 302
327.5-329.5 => 285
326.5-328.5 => 302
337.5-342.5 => 278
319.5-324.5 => 302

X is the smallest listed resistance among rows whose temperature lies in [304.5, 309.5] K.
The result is 303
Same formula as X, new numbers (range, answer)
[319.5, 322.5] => 296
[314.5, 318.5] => 290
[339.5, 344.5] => 268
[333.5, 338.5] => 269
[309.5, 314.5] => 291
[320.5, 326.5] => 283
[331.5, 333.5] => 295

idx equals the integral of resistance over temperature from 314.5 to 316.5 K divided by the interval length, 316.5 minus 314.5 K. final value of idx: 312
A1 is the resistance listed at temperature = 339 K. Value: 257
